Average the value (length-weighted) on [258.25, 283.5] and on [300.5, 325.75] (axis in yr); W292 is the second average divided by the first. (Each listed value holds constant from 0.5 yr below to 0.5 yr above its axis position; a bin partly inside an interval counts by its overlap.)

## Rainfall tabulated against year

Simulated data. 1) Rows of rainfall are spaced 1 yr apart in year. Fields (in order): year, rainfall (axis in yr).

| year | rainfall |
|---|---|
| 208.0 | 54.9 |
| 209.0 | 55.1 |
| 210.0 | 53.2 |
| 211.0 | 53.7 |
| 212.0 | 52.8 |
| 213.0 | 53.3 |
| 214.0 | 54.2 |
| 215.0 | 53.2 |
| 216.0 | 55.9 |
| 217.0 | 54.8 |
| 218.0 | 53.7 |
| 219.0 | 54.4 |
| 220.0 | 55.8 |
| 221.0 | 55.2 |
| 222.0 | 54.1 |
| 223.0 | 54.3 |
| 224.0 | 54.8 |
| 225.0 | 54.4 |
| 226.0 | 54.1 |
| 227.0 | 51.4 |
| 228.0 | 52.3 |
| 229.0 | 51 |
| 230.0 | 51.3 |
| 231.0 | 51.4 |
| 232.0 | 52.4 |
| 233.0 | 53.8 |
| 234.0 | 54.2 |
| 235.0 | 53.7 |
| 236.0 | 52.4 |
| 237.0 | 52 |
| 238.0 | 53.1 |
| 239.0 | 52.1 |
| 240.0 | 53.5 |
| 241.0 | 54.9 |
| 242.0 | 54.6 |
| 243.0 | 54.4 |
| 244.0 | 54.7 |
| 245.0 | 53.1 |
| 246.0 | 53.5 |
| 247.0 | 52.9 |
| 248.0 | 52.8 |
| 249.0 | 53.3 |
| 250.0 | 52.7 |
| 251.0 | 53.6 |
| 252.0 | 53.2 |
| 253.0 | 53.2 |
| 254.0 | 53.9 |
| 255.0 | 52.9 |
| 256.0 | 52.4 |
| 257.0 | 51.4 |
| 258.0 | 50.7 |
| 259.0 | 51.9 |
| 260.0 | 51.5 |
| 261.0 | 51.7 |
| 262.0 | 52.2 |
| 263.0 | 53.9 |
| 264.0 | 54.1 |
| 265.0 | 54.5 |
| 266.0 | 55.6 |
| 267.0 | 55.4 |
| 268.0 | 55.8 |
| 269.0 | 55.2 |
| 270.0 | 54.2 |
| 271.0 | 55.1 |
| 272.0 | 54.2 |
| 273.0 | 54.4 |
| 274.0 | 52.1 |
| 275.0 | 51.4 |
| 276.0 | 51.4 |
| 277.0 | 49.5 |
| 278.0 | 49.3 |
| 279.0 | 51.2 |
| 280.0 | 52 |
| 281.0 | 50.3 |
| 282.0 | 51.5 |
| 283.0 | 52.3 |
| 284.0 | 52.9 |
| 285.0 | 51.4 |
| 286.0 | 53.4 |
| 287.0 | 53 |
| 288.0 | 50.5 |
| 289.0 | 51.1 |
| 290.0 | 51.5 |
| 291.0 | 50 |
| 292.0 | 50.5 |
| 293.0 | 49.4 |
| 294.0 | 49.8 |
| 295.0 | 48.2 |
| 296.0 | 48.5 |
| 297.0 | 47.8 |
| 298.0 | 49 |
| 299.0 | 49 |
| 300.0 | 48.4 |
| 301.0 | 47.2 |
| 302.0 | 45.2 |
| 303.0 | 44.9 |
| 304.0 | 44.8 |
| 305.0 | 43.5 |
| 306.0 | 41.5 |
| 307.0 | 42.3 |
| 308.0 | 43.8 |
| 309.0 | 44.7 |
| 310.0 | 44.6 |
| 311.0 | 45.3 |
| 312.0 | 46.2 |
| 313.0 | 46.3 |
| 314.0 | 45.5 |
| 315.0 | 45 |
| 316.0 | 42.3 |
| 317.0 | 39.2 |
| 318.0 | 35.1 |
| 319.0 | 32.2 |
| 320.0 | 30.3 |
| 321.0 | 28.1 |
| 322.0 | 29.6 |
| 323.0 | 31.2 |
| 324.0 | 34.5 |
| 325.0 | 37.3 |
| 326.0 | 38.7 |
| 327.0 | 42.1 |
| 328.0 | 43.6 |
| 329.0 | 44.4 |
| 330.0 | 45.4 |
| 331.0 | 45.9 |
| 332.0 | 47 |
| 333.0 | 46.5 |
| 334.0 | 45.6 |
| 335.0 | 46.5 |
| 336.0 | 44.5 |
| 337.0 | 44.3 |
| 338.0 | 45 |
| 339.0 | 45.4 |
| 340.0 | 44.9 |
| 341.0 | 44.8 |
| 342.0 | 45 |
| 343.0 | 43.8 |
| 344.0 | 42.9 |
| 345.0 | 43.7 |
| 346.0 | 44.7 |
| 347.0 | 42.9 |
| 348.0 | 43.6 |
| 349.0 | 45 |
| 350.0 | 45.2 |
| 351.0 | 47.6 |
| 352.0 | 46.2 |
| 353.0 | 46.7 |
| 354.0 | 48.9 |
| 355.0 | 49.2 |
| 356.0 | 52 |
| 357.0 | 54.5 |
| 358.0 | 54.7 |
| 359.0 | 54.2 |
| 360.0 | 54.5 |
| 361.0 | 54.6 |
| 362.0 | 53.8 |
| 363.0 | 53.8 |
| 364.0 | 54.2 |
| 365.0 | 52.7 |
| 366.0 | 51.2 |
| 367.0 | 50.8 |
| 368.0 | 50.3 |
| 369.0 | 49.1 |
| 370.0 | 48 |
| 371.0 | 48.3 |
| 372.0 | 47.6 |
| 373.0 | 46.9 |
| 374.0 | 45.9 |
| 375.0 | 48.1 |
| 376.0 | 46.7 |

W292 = 0.77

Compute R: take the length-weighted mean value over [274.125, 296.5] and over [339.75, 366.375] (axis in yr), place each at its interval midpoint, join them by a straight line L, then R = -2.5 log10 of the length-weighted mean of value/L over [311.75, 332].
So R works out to 0.26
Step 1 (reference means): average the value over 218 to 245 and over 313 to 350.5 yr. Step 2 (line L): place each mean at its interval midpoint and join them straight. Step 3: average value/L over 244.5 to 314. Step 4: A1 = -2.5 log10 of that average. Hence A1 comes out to -0.06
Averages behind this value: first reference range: 53.5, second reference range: 41.7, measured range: 50.6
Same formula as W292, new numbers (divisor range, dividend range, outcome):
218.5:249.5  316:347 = 0.77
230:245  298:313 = 0.85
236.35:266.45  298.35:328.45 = 0.77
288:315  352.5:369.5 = 1.11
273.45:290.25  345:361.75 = 0.95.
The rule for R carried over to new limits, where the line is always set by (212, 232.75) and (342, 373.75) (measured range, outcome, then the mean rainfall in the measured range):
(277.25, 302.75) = 0.026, 50.1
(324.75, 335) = 0.139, 43.9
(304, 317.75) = 0.158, 43.7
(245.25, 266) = -0.009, 52.9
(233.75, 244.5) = -0.012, 53.6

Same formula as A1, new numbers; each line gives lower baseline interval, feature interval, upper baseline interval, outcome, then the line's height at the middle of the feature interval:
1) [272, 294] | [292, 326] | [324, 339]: 0.120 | 47.3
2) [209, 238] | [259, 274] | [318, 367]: -0.074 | 50.4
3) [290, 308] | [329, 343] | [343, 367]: 0.075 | 48.6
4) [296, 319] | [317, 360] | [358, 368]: 0.140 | 49.3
